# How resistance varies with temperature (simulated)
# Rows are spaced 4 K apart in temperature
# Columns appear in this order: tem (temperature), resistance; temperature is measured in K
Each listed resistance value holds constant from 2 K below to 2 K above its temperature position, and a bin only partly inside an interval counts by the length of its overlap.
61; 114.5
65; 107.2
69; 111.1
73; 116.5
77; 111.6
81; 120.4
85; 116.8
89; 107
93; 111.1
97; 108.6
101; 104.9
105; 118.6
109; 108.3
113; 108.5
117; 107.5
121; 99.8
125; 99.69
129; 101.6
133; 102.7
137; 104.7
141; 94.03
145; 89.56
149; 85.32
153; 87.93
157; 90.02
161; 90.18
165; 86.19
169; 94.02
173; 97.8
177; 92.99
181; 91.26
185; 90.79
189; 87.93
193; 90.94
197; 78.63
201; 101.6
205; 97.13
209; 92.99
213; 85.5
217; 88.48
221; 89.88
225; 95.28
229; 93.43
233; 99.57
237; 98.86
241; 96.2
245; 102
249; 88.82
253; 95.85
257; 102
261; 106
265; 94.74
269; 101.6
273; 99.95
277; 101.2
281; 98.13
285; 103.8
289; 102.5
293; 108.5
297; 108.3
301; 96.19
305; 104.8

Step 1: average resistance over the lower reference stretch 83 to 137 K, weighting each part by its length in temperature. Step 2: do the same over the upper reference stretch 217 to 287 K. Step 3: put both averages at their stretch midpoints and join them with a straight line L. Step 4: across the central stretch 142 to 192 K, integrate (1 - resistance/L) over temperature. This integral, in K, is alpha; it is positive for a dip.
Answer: 6.3 K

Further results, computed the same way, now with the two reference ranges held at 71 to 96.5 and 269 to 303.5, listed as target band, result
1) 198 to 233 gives 4.4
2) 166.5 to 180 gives 1.8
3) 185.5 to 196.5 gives 2.0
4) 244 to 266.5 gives 1.3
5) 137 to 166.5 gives 5.3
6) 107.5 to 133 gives 1.7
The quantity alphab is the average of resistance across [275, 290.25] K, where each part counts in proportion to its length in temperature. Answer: 101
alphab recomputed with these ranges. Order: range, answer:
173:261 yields 93.7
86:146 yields 105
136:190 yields 91.4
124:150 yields 97.1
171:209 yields 92.2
